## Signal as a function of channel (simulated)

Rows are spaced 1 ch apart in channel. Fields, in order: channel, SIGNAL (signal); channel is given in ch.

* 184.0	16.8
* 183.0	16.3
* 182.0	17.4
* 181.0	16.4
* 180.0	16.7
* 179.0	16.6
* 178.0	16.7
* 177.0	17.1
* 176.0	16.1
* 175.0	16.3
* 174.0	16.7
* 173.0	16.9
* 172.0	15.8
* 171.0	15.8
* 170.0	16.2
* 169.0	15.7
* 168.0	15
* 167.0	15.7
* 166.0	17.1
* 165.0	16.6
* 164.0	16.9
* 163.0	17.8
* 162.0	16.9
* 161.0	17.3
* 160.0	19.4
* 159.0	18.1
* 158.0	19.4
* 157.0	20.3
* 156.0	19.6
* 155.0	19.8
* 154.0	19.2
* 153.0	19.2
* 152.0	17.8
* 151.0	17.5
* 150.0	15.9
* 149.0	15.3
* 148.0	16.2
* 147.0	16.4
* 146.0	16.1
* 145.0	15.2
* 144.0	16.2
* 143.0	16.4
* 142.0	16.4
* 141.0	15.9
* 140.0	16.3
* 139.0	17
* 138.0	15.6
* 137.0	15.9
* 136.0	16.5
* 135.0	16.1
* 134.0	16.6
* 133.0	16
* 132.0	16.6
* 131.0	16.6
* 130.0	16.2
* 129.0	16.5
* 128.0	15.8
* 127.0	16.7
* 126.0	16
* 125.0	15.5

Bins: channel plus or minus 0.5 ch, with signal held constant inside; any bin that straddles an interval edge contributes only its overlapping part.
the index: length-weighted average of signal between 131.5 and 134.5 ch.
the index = 16.4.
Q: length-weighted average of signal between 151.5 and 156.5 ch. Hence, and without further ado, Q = 19.1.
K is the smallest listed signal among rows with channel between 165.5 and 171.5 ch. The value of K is 15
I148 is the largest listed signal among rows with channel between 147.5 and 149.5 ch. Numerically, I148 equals 16.2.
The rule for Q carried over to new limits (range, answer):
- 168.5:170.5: 15.9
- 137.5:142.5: 16.2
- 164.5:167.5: 16.5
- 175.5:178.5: 16.6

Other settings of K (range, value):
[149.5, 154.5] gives 15.9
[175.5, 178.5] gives 16.1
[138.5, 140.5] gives 16.3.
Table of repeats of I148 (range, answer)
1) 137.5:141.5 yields 17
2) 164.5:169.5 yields 17.1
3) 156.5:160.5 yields 20.3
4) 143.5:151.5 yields 17.5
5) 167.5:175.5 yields 16.9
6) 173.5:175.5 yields 16.7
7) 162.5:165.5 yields 17.8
